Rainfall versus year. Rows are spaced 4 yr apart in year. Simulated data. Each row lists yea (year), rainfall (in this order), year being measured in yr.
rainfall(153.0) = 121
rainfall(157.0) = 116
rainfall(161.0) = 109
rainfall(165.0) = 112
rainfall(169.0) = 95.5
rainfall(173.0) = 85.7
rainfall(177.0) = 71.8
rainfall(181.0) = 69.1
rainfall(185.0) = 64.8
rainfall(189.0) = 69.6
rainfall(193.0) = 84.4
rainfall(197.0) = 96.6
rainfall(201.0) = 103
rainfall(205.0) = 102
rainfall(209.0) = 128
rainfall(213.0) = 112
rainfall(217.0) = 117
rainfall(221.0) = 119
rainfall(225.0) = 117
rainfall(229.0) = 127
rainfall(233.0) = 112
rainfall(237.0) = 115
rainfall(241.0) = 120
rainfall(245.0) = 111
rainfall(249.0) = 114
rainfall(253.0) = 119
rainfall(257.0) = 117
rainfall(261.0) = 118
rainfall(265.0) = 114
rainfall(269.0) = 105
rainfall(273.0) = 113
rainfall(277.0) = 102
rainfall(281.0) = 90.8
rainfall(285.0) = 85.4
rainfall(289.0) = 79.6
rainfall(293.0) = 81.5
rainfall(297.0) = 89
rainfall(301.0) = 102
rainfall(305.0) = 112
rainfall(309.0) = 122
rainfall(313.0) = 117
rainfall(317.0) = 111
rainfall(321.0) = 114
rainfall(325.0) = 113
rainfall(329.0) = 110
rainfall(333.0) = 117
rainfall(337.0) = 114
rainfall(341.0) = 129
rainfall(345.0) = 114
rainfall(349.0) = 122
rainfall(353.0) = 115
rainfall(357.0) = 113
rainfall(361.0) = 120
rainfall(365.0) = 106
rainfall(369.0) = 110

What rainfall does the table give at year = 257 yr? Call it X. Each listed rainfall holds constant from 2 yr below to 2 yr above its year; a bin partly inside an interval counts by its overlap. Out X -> 117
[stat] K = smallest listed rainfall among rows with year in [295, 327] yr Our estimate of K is 89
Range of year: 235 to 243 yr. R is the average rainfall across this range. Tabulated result 118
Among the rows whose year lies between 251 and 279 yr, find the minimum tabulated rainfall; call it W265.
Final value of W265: 102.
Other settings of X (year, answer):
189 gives 69.6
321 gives 114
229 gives 127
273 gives 113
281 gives 90.8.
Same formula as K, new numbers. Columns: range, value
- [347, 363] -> 113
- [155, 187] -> 64.8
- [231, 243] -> 112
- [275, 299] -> 79.6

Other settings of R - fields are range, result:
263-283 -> 105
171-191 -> 72.2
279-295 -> 84.3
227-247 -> 117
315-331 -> 112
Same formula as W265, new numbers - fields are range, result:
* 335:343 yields 114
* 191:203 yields 84.4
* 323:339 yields 110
